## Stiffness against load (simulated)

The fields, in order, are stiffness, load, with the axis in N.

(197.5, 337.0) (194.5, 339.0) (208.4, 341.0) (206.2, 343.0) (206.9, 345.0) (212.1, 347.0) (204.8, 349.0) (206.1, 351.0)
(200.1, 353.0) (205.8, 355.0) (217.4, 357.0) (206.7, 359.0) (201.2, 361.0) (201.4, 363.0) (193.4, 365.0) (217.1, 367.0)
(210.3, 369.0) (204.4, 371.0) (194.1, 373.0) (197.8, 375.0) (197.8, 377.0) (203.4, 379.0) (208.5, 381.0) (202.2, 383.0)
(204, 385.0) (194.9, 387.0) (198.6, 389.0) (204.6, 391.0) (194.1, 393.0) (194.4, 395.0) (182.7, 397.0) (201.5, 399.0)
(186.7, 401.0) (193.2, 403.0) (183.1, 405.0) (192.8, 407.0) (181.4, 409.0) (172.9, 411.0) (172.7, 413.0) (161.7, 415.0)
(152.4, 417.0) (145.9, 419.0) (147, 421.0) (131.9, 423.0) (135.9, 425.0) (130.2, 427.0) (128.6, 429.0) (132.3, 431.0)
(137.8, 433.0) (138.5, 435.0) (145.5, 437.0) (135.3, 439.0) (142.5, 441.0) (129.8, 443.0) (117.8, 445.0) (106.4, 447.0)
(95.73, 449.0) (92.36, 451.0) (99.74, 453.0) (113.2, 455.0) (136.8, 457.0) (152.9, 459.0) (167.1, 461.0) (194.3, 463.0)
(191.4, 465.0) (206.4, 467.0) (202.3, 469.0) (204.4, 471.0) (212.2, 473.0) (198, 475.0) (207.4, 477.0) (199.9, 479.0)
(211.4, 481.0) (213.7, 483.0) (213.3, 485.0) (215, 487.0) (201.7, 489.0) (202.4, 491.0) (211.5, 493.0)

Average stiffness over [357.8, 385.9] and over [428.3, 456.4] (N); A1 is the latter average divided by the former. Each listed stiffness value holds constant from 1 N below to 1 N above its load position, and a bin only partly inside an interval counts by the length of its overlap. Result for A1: 0.60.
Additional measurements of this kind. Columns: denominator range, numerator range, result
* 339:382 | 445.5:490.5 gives 0.85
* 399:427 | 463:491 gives 1.24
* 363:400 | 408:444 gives 0.73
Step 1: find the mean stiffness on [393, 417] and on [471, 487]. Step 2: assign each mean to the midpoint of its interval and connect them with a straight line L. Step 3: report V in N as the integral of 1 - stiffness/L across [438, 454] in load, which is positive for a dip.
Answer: 6.7 N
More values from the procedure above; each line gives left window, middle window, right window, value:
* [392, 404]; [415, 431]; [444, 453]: 0.87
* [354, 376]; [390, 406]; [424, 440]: -2.07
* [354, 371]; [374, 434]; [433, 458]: -3.95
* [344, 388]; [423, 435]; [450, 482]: 3.37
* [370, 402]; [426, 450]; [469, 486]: 8.84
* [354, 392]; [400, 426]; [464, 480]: 4.75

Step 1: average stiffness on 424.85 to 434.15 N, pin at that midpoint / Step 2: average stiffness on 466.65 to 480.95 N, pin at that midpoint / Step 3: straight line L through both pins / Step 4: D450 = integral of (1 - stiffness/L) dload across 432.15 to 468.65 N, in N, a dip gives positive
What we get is 5.8 N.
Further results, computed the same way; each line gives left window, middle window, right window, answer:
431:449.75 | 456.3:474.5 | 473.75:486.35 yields -0.8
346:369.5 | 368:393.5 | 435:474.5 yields -1.1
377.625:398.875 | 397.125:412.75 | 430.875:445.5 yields -0.8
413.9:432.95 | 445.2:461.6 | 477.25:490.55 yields 5.2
